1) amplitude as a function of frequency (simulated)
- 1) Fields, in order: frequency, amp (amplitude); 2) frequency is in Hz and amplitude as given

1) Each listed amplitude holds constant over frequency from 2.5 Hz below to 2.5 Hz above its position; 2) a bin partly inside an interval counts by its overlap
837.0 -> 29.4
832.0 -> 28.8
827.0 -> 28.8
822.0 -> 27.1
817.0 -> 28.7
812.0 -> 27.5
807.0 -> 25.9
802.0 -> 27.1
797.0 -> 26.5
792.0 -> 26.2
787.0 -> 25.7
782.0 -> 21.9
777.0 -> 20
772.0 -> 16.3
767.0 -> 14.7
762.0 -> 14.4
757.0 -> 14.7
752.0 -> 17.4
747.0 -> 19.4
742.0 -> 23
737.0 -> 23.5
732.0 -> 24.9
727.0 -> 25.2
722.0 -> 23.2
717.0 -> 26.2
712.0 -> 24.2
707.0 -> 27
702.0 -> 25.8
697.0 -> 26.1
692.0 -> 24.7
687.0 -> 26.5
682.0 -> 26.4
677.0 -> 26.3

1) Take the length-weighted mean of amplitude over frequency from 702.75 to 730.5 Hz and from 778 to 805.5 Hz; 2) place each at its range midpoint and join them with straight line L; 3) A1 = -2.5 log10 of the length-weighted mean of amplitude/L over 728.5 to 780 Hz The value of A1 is 0.307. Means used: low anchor 25.2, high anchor 25.2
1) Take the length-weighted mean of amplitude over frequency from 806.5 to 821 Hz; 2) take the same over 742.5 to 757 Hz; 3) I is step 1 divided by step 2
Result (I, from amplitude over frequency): 1.50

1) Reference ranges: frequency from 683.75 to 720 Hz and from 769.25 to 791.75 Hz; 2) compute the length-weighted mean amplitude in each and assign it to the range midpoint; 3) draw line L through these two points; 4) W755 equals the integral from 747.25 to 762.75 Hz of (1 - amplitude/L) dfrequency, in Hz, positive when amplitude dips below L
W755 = 4.5 Hz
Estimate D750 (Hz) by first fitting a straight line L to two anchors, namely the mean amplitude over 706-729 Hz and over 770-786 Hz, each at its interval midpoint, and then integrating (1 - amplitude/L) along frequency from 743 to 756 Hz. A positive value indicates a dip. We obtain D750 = 2.3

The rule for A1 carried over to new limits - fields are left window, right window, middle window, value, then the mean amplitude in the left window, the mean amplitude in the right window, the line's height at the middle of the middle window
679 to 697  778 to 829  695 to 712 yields -0.001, 25.9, 26.3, 26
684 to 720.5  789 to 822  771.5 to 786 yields 0.286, 25.7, 27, 26.6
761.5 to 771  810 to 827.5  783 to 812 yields -0.163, 14.9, 28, 22.7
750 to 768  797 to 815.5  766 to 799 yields -0.030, 15.3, 26.9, 21.1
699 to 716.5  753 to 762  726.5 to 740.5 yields -0.201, 25.7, 15.1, 20.2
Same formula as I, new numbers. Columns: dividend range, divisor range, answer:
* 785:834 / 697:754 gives 1.14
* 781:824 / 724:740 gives 1.08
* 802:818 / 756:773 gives 1.82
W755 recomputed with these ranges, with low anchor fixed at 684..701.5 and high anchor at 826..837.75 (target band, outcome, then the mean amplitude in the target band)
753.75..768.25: 6.7 Hz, 14.7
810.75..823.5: 0.3 Hz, 27.8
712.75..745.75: 3.1 Hz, 24.1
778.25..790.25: 1.9 Hz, 23.6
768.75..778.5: 3.5 Hz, 17.7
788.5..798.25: 0.6 Hz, 26.3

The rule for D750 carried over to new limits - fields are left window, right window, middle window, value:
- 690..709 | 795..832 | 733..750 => 2.8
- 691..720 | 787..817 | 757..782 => 9.1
